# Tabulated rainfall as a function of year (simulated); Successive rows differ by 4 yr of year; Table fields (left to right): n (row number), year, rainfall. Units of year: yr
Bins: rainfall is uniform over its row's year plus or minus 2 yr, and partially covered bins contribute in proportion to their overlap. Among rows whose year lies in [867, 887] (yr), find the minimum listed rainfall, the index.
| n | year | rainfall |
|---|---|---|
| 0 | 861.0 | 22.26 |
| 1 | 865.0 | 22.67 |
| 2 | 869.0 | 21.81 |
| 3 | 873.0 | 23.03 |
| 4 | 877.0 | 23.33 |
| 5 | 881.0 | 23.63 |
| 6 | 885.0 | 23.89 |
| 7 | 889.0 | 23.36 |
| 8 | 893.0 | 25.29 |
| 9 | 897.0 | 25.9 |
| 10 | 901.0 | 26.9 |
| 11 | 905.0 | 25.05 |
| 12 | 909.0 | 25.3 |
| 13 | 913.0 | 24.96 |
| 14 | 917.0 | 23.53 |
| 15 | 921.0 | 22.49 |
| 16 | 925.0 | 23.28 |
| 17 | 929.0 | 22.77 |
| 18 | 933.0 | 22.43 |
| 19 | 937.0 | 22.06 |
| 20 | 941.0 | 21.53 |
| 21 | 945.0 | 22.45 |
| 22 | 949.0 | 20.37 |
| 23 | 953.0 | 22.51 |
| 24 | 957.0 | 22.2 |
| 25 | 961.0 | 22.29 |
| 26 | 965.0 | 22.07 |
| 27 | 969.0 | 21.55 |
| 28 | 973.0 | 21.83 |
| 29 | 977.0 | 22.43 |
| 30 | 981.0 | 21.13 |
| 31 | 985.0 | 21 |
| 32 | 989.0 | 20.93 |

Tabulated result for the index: 21.81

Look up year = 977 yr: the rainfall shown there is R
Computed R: 22.43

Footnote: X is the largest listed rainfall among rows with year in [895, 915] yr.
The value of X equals 26.9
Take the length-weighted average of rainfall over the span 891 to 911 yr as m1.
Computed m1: 25.7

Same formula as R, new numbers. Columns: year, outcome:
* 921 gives 22.49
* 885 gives 23.89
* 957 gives 22.2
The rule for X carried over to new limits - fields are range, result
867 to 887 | 23.89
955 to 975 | 22.29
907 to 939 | 25.3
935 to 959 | 22.51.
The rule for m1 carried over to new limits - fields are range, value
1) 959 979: 22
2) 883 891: 23.6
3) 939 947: 22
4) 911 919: 24.2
